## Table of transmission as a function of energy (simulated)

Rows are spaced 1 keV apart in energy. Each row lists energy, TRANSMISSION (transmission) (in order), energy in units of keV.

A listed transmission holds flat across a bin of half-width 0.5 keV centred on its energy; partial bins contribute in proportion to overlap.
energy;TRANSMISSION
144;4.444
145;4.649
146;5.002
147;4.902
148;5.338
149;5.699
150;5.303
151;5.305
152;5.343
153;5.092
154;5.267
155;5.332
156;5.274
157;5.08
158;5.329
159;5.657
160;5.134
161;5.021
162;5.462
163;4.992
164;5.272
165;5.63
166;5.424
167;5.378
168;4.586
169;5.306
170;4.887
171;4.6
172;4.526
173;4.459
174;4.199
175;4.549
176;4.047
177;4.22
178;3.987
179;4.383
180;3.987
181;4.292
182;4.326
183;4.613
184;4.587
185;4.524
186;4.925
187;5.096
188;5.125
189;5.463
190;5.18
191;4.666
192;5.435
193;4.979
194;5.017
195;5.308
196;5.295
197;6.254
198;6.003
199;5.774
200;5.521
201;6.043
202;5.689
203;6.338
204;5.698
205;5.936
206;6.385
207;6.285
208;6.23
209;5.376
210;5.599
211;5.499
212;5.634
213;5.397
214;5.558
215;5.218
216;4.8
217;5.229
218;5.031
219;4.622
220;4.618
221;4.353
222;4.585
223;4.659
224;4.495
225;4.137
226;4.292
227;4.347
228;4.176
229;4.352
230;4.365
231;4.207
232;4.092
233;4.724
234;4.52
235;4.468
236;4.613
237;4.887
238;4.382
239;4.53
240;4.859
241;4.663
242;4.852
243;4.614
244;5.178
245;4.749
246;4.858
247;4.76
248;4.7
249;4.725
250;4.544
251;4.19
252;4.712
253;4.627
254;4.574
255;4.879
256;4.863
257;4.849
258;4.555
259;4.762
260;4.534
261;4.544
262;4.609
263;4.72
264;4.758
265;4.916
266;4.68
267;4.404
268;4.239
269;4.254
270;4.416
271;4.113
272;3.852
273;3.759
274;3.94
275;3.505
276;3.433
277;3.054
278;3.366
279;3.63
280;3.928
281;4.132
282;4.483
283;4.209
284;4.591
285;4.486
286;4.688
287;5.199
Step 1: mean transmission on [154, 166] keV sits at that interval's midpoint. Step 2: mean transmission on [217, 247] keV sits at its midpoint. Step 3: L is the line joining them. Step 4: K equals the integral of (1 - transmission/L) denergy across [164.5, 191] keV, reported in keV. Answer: 2.1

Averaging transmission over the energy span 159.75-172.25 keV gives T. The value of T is 5.1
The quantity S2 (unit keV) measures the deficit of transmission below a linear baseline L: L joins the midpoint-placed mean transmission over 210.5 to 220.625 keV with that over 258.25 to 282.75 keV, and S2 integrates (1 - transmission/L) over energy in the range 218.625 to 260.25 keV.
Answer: 1.1 keV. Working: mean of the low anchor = 5.15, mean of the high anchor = 4.17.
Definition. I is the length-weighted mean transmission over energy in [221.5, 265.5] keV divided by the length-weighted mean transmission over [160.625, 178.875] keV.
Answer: 1.0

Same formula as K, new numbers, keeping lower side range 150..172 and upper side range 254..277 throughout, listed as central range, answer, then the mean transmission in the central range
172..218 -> -2.4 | 5.17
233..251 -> -0.5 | 4.69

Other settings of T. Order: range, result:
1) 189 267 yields 4.96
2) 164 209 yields 5.12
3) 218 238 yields 4.46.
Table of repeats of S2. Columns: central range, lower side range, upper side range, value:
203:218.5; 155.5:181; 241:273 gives -2.91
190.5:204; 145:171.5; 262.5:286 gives -2.02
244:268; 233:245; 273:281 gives -2.75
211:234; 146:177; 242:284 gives -0.15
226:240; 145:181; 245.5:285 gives 0.30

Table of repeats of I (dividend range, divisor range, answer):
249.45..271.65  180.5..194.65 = 0.94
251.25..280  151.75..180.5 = 0.88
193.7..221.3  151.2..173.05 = 1.07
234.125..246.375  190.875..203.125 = 0.85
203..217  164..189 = 1.21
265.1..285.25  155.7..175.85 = 0.80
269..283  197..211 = 0.65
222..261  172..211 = 0.89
